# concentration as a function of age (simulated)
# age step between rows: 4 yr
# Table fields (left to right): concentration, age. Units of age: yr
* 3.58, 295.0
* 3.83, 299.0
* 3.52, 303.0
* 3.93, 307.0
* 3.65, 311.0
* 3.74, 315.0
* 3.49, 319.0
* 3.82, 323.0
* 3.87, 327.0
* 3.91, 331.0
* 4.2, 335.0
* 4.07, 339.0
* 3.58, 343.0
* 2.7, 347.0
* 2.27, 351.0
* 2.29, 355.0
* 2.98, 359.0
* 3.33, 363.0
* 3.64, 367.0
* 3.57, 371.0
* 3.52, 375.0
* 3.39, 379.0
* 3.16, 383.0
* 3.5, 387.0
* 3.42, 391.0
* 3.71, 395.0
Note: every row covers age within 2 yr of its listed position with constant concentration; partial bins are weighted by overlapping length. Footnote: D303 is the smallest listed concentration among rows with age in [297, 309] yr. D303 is 3.52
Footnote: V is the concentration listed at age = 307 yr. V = 3.93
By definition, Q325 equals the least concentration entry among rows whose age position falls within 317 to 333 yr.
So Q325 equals 3.49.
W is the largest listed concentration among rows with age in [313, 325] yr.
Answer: 3.82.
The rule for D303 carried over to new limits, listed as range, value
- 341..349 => 2.7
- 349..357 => 2.27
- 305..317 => 3.65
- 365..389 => 3.16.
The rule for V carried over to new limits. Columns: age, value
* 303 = 3.52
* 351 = 2.27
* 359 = 2.98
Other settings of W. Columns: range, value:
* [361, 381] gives 3.64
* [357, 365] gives 3.33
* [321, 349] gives 4.2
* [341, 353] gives 3.58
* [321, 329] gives 3.87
